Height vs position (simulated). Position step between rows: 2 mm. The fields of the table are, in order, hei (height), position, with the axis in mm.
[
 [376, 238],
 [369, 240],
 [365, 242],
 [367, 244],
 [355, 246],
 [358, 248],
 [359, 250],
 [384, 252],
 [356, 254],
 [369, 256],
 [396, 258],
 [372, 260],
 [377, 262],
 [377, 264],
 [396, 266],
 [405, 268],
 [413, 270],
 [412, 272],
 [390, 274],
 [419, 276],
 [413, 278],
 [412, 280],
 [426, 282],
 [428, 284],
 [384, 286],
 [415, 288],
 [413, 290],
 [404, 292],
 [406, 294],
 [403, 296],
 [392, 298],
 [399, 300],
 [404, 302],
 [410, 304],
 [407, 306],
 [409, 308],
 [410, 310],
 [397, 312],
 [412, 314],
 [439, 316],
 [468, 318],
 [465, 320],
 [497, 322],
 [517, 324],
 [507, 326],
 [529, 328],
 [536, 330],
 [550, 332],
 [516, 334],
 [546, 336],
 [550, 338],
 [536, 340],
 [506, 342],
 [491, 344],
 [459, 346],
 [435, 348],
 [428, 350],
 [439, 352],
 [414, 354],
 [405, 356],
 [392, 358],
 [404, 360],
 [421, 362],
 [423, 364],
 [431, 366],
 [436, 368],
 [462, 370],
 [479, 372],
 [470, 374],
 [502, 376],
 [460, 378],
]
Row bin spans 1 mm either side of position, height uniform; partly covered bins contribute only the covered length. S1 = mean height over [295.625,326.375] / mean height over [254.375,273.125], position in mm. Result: 1.1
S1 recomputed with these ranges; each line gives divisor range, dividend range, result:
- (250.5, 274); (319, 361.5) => 1.25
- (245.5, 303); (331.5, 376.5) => 1.17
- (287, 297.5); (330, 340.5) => 1.32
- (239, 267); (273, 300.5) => 1.10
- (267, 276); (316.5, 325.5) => 1.19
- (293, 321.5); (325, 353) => 1.20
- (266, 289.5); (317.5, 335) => 1.25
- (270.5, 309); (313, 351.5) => 1.21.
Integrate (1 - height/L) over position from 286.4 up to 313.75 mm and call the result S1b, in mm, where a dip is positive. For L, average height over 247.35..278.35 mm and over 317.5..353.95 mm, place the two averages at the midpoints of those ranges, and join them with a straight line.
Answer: 2.3 mm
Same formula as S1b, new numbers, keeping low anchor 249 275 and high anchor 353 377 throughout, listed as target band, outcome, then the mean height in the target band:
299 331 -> -3.0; 450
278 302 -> -0.5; 408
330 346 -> -3.8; 524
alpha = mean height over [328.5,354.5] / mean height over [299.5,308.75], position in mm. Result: 1.22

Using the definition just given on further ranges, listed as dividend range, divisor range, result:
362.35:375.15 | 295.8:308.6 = 1.11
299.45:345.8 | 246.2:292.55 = 1.20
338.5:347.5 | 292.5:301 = 1.24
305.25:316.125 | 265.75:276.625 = 1.01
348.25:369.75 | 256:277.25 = 1.07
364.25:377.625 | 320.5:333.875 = 0.89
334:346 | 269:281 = 1.27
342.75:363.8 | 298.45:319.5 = 1.03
